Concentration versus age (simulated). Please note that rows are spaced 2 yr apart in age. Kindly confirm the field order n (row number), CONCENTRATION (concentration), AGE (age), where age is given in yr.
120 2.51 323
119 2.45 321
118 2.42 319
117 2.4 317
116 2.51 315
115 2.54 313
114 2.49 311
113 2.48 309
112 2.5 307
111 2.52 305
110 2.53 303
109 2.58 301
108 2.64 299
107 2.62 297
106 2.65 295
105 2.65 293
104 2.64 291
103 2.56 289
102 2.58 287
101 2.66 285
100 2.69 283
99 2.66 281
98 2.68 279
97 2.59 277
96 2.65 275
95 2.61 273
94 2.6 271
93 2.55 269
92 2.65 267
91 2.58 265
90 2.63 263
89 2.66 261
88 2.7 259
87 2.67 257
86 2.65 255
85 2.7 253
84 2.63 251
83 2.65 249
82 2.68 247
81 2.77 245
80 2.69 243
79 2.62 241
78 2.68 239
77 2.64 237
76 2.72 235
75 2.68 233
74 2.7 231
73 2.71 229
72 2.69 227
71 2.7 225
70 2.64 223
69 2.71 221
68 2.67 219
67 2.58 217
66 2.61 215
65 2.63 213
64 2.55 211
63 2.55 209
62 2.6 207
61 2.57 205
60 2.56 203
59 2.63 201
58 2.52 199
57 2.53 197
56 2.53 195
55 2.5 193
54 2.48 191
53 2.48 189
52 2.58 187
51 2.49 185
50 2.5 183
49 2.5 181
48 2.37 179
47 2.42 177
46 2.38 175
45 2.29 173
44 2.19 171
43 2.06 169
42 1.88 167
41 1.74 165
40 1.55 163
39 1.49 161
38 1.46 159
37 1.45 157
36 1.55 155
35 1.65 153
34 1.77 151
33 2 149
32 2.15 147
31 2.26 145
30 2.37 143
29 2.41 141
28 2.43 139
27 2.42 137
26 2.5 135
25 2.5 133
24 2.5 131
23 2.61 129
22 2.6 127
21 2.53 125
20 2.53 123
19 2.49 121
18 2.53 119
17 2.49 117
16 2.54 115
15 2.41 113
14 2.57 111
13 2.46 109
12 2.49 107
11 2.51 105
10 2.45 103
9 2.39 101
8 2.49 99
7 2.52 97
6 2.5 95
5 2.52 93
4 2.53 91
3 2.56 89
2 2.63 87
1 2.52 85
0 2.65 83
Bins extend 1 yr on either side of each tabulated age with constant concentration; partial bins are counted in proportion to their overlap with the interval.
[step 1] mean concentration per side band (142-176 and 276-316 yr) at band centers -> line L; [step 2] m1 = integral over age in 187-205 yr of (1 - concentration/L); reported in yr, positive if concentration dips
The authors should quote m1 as -3.9 yr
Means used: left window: 1.9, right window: 2.59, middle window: 2.53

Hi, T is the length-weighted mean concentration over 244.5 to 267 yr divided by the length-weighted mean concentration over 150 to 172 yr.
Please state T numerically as 1.56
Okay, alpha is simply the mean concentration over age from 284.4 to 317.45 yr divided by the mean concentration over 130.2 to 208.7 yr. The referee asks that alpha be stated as 1.1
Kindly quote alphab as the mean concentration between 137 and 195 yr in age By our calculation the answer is 2.13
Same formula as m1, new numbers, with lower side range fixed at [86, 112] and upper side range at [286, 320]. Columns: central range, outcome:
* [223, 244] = -1.2 yr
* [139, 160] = 4.9 yr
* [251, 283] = -1.2 yr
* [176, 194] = 0.3 yr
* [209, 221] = -0.4 yr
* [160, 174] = 3.5 yr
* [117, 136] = -0.1 yr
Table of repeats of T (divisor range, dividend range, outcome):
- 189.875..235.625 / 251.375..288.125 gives 1.01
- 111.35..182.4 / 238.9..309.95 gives 1.19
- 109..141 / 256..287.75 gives 1.05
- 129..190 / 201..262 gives 1.23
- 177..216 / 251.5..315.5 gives 1.03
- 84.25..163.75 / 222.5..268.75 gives 1.16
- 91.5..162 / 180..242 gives 1.13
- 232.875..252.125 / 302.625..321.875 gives 0.93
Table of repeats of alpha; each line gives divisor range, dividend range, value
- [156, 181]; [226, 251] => 1.37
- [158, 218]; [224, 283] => 1.14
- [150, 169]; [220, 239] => 1.64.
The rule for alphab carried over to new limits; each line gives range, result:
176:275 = 2.61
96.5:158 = 2.34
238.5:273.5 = 2.65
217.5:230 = 2.68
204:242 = 2.64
